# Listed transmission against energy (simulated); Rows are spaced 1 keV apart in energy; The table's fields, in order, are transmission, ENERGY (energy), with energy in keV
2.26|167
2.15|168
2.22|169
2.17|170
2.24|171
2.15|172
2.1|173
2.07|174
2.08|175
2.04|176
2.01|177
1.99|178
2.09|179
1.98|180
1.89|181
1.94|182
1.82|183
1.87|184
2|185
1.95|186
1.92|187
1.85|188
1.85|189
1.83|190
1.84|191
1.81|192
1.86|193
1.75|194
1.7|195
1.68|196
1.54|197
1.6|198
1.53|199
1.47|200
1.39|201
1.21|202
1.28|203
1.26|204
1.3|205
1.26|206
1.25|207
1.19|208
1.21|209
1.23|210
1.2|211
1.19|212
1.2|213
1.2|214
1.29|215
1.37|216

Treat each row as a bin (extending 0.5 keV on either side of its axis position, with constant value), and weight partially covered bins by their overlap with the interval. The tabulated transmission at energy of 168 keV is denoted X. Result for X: 2.15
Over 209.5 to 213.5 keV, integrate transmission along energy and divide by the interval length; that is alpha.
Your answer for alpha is 1.21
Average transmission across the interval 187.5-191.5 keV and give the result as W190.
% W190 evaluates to 1.84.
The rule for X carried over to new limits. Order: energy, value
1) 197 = 1.54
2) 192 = 1.81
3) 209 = 1.21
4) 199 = 1.53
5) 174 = 2.07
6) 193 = 1.86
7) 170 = 2.17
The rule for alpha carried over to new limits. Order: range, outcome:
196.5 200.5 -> 1.54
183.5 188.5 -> 1.92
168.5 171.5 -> 2.21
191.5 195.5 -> 1.78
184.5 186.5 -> 1.98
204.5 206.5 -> 1.28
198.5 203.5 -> 1.38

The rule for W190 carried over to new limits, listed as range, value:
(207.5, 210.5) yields 1.21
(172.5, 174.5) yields 2.08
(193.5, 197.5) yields 1.67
